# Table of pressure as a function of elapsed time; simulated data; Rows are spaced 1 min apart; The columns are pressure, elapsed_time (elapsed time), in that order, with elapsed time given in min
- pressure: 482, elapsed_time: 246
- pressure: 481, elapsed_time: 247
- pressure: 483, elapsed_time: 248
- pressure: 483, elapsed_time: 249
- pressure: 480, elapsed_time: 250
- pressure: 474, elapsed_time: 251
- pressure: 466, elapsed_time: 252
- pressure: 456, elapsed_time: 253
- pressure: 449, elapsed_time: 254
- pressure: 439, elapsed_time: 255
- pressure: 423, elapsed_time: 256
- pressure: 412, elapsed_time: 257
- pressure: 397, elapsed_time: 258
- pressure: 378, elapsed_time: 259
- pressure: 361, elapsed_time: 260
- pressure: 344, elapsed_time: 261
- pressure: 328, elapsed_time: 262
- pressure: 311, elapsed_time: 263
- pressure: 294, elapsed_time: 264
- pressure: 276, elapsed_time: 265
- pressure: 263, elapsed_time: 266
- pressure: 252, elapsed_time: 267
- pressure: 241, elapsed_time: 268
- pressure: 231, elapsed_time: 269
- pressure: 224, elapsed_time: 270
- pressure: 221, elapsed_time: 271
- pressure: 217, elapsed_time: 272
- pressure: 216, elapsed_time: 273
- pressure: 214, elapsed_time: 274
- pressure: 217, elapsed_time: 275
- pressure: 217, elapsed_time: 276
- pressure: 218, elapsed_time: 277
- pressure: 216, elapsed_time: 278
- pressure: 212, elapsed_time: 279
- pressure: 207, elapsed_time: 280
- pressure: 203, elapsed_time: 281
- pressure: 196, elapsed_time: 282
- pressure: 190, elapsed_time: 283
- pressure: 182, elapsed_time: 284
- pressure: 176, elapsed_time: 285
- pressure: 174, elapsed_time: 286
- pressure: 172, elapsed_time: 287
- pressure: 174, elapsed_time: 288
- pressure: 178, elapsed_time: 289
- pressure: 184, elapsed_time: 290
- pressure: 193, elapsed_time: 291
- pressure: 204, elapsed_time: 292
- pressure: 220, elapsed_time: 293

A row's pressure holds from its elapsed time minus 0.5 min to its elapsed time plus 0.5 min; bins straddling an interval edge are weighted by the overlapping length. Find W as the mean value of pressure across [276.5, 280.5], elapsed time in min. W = 213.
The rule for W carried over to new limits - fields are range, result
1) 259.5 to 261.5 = 352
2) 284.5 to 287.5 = 174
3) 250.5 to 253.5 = 465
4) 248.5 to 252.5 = 476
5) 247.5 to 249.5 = 483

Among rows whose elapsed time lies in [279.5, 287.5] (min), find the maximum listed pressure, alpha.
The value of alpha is 207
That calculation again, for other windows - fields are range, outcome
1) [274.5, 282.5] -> 218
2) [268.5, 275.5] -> 231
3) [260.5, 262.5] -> 344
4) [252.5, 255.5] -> 456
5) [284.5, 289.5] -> 178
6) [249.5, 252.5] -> 480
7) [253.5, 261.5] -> 449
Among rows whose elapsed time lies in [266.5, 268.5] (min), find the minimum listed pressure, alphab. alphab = 241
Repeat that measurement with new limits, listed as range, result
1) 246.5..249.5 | 481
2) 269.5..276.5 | 214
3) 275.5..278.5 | 216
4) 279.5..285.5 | 176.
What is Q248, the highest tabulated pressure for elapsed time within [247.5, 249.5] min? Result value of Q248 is 483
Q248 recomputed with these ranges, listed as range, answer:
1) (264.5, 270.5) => 276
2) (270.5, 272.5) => 221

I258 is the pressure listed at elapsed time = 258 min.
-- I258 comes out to 397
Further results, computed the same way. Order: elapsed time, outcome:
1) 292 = 204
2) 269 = 231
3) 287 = 172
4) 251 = 474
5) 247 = 481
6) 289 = 178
